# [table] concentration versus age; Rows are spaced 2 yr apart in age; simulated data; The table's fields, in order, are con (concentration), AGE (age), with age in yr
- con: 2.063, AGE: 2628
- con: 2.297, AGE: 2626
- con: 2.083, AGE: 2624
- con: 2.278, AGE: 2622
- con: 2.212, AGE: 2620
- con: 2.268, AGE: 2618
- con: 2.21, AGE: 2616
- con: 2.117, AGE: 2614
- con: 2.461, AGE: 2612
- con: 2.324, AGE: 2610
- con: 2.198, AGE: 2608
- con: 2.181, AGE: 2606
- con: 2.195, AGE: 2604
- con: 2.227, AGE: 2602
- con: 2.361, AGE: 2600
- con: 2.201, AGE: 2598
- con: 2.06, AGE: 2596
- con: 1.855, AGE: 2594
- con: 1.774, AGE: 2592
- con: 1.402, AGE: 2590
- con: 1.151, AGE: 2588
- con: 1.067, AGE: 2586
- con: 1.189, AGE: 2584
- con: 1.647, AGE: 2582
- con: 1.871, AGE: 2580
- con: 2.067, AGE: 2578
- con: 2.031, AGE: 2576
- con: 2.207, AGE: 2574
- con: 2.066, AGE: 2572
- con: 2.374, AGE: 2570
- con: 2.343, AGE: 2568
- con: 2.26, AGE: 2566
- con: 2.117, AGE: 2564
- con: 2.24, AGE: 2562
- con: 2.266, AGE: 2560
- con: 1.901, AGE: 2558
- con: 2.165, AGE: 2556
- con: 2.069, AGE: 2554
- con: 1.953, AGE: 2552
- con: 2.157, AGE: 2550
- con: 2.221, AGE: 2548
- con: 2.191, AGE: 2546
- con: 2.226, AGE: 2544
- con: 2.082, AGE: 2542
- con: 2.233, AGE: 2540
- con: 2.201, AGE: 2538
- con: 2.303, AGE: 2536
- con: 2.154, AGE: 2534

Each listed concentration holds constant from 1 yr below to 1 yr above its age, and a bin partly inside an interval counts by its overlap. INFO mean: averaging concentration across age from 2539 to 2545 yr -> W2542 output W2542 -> 2.18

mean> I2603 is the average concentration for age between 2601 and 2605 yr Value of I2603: 2.21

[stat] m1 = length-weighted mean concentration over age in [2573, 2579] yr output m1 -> 2.1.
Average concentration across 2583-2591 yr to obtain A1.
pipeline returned 1.2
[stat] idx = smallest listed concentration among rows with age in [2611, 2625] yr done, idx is 2.083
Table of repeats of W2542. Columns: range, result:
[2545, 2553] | 2.13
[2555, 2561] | 2.11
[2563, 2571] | 2.27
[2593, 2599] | 2.04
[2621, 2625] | 2.18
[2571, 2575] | 2.14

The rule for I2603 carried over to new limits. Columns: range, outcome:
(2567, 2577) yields 2.2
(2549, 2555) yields 2.06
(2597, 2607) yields 2.23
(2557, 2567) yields 2.16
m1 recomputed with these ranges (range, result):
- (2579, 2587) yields 1.44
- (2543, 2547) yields 2.21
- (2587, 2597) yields 1.65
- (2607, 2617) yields 2.26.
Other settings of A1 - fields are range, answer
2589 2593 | 1.59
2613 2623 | 2.22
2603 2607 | 2.19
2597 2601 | 2.28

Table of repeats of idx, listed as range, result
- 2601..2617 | 2.117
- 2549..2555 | 1.953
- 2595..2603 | 2.06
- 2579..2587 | 1.067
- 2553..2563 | 1.901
